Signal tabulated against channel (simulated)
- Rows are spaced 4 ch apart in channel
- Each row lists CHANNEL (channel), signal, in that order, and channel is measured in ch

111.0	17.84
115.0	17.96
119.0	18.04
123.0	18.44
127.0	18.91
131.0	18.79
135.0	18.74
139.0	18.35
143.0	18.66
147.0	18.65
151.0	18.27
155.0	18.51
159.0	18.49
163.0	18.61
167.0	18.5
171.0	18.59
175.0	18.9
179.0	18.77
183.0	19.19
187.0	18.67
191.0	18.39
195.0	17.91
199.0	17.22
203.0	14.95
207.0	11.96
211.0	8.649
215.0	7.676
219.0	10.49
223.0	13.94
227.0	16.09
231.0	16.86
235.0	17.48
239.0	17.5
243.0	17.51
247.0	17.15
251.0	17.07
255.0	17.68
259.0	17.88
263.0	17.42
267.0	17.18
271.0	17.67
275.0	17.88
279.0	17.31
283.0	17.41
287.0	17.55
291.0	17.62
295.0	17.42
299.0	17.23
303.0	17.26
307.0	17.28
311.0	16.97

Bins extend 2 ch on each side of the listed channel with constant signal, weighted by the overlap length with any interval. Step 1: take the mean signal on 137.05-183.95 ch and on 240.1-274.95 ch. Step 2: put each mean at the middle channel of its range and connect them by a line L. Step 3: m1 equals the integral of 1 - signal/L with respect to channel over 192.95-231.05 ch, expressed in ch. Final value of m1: 9.7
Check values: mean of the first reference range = 18.6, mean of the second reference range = 17.5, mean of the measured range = 13.4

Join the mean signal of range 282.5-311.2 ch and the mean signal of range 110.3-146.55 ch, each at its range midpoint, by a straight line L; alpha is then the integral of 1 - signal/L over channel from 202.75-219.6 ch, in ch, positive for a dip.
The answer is 7.1 ch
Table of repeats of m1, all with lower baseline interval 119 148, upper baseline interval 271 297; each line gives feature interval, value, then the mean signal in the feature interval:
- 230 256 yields 0.7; 17.3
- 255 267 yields 0.1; 17.6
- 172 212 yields 3.3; 16.7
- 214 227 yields 4.5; 11.8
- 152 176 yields -0.2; 18.6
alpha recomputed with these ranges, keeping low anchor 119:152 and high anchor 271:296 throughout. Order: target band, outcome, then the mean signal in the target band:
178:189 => -0.4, 18.9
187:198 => 0.0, 18.2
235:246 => 0.2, 17.5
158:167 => -0.1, 18.5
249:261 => 0.1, 17.5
